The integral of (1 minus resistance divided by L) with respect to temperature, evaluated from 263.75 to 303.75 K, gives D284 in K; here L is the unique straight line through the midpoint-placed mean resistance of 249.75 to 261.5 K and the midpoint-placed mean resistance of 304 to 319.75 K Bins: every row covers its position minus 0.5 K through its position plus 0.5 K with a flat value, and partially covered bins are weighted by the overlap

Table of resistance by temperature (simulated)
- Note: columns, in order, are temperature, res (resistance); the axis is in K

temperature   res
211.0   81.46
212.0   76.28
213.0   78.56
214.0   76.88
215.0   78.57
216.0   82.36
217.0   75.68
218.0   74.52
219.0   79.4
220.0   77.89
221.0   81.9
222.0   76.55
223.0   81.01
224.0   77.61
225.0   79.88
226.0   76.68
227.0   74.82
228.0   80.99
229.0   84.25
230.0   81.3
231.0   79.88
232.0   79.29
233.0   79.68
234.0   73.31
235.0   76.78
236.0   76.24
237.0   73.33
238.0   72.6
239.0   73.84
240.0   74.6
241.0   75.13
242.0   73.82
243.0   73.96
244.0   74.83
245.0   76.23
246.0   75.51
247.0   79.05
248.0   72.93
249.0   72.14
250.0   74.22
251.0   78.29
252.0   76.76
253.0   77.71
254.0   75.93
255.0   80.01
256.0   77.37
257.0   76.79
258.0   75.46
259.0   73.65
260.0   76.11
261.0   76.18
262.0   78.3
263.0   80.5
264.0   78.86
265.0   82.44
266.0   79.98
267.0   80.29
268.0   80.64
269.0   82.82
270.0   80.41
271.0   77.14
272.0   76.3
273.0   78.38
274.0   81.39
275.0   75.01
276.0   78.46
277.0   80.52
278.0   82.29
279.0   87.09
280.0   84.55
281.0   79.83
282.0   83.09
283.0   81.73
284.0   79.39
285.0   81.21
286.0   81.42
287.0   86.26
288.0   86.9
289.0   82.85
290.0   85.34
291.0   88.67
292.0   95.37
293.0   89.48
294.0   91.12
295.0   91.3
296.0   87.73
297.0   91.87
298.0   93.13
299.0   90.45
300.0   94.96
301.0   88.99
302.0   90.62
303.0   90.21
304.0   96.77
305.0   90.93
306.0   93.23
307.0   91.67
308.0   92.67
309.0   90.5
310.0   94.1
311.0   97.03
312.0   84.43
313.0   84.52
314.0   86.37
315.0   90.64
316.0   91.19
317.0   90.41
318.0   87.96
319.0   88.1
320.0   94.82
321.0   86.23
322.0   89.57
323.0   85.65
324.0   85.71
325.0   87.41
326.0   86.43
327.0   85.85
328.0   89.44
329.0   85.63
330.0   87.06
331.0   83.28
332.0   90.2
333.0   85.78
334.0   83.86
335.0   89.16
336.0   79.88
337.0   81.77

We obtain -0.5 K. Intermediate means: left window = 76.6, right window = 90.5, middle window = 84.6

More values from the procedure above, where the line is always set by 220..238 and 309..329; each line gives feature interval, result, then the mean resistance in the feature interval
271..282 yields 0.45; 80.4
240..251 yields 0.72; 74.9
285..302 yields -0.63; 88.9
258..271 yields 0.54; 79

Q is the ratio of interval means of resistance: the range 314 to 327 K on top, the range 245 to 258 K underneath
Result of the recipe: 1.16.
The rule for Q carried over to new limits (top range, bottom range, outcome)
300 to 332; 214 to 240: 1.15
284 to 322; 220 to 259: 1.17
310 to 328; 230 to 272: 1.15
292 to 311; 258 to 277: 1.17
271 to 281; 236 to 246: 1.08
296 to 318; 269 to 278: 1.15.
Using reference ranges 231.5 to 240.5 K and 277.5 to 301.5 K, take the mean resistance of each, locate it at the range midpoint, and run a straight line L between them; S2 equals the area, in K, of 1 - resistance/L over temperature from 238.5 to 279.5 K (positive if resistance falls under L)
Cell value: 1.4 K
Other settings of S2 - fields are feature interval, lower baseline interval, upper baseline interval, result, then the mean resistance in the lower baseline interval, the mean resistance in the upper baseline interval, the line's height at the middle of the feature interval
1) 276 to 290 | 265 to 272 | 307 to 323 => 0.1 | 80.1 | 89.8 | 83.1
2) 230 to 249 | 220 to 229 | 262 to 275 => 0.8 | 78.9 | 79.7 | 79.2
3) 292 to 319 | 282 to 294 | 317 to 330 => -1.3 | 85.5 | 87.8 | 86.6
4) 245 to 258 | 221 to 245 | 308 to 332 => 0.5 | 77.1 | 88.5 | 79.5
